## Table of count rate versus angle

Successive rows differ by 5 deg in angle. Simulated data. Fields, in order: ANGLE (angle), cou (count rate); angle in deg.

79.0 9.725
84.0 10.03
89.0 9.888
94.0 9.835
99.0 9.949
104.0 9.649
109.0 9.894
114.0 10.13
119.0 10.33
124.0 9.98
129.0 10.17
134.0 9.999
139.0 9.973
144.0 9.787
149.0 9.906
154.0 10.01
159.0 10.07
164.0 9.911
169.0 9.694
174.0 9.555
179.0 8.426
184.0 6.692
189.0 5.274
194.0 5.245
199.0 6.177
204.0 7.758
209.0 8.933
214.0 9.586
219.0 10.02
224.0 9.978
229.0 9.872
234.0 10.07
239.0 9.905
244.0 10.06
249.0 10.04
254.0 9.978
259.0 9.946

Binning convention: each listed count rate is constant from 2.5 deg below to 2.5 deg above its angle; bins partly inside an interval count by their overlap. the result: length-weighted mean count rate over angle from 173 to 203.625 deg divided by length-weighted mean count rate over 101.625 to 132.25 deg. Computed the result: 0.68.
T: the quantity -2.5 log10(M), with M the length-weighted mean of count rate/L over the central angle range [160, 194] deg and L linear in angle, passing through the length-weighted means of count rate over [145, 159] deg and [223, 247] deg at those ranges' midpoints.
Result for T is 0.223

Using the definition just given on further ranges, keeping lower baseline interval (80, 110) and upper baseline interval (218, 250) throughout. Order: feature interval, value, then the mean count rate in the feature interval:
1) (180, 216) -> 0.365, 7.12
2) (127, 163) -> -0.008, 9.98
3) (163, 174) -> 0.022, 9.73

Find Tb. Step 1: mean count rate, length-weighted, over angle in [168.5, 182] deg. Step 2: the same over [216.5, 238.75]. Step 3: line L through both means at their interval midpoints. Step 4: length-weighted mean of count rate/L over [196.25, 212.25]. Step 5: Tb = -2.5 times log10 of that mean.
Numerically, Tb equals 0.24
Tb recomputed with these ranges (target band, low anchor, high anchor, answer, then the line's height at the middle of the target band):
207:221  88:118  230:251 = 0.05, 9.99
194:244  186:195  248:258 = -0.20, 7.46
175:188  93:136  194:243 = 0.24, 9.34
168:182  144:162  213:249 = 0.10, 9.96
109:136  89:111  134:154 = -0.02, 9.88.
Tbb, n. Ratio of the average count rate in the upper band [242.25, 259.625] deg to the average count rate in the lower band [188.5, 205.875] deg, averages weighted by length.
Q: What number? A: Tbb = 1.63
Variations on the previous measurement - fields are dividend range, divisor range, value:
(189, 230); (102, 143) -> 0.82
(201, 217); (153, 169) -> 0.88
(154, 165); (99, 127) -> 1.00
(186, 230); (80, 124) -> 0.81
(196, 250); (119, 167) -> 0.93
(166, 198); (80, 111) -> 0.76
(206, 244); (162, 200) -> 1.28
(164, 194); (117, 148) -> 0.78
